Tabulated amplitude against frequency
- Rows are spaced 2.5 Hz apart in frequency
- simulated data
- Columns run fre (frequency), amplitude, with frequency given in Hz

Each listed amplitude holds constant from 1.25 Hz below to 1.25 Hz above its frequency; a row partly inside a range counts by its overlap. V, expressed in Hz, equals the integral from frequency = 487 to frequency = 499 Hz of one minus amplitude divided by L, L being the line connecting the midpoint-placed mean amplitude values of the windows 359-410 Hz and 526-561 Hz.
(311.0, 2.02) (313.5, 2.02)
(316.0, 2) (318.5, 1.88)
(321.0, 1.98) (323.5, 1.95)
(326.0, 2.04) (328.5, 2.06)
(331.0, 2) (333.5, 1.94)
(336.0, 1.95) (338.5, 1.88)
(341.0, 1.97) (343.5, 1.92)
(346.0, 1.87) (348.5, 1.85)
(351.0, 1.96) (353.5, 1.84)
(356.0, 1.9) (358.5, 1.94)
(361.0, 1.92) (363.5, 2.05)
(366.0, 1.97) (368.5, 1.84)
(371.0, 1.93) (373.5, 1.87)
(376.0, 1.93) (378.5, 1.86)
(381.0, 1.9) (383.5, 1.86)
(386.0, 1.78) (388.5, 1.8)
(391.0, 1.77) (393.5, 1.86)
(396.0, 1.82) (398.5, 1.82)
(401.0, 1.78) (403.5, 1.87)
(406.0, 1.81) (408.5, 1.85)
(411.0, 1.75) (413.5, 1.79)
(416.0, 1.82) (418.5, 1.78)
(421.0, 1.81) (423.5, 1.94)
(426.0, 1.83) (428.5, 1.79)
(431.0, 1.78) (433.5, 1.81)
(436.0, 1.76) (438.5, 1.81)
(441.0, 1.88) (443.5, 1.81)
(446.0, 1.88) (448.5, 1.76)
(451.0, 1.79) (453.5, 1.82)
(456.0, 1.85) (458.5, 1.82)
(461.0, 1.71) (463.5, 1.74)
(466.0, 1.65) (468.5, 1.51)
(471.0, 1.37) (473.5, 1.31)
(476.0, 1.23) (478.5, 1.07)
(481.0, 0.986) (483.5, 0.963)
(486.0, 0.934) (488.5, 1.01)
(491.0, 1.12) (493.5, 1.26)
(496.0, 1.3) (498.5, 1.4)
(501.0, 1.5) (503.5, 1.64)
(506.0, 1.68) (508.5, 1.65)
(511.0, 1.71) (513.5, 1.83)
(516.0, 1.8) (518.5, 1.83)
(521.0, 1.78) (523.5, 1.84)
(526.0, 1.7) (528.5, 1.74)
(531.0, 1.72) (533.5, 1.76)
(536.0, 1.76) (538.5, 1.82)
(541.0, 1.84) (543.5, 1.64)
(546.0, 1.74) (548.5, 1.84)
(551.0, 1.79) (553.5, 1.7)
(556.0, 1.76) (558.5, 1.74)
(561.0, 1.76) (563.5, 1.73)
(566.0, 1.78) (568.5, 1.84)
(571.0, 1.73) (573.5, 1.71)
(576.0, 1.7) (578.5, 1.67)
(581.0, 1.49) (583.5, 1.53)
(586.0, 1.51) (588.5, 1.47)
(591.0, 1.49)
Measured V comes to 4.0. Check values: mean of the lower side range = 1.87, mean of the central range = 1.2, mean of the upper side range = 1.76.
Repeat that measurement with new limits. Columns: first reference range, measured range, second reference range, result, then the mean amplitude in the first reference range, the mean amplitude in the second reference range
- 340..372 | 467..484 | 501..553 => 5.5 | 1.92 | 1.75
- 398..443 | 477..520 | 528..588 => 8.9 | 1.82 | 1.72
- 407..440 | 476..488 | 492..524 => 4.8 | 1.81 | 1.62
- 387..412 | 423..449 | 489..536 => -1.0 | 1.81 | 1.62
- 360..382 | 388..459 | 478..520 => -4.7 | 1.92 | 1.4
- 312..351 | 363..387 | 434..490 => -1.1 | 1.95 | 1.53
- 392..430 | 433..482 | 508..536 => 4.6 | 1.82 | 1.76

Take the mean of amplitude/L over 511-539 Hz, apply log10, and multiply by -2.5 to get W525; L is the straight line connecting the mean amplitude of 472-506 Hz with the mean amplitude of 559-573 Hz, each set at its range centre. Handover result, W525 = -0.20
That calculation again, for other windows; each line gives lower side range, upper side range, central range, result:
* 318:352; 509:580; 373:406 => 0.035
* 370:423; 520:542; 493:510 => 0.187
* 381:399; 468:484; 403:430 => -0.121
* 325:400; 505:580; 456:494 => 0.334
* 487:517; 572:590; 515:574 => -0.150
